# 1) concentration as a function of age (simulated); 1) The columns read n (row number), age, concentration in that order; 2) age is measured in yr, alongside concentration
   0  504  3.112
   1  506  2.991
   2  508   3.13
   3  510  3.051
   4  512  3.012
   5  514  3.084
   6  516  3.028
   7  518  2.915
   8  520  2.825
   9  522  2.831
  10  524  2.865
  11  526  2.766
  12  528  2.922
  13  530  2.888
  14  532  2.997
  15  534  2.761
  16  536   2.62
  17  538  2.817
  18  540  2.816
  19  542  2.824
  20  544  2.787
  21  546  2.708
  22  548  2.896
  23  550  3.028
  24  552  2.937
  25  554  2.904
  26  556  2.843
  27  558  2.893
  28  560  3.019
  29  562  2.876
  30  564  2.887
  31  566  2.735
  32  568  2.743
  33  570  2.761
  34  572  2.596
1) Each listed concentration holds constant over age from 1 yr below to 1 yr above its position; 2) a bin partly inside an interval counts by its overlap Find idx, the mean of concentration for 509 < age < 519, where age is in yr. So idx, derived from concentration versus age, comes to 3.02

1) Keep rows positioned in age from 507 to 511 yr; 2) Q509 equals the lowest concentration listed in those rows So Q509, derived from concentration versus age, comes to 3.051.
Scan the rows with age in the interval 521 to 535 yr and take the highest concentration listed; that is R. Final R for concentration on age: 2.997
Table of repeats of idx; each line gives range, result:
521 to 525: 2.85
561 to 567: 2.83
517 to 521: 2.87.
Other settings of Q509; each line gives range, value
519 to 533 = 2.766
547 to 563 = 2.843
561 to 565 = 2.876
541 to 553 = 2.708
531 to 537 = 2.62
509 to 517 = 3.012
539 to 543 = 2.816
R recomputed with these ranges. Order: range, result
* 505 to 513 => 3.13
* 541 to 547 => 2.824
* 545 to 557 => 3.028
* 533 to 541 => 2.817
